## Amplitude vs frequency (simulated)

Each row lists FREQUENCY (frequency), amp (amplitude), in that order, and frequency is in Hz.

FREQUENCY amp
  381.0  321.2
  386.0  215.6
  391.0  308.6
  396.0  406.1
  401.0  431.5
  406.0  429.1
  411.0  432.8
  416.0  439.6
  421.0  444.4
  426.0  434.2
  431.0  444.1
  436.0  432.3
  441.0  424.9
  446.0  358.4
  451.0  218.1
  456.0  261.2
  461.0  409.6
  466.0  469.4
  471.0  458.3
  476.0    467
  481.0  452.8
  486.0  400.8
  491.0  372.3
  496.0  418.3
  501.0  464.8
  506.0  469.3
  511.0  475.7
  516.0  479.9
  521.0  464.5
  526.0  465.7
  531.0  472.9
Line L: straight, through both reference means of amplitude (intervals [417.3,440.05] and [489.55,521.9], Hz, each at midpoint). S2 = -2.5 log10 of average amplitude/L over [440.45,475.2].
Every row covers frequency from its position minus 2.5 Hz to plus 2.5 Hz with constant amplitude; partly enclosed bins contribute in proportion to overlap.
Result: 0.187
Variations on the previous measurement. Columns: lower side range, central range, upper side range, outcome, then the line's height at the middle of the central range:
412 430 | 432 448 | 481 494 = 0.05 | 428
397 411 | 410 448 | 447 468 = -0.11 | 386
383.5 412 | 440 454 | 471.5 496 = 0.24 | 401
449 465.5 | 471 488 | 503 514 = -0.16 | 386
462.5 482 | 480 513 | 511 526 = 0.08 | 466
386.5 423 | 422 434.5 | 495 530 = -0.06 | 416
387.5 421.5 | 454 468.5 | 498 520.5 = 0.15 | 441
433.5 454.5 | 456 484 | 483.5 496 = -0.15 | 376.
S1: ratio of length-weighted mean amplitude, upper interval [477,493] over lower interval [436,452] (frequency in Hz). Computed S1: 1.15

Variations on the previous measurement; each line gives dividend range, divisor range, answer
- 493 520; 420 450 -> 1.12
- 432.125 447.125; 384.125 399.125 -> 1.29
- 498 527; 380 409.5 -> 1.32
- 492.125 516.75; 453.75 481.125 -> 1.09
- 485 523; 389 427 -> 1.07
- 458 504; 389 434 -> 1.03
